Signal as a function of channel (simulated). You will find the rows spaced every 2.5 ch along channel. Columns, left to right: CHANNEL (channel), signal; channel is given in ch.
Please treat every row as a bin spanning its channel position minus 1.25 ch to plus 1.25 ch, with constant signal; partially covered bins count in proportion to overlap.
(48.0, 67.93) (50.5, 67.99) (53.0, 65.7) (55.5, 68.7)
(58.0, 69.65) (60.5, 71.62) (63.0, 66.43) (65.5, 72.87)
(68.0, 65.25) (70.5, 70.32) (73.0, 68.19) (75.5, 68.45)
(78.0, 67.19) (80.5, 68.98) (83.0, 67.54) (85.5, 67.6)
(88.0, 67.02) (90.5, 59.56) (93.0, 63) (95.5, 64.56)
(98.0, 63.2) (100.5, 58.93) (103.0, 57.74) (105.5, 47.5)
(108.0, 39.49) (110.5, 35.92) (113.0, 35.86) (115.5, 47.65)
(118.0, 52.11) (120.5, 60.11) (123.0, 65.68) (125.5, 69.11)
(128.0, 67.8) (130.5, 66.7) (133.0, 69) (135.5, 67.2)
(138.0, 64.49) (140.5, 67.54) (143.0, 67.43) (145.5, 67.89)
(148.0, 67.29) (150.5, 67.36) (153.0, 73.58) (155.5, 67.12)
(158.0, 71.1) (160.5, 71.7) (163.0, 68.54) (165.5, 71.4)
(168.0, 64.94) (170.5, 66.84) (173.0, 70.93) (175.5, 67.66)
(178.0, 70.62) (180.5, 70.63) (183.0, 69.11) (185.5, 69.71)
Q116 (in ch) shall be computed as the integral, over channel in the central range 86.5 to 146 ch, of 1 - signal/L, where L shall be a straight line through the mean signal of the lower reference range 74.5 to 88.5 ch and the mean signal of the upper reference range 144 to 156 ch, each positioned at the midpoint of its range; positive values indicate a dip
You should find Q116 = 7.8 ch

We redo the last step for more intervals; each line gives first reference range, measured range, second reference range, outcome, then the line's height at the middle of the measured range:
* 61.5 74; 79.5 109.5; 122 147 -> 3.5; 68.1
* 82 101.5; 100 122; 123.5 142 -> 5.8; 65.5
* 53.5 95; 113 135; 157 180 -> 2.4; 68.5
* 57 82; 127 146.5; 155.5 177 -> 0.5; 69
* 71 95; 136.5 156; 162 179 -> 0.1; 68.1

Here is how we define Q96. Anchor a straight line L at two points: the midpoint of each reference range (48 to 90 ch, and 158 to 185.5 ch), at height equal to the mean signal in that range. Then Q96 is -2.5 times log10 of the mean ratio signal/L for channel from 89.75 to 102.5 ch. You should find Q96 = 0.11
